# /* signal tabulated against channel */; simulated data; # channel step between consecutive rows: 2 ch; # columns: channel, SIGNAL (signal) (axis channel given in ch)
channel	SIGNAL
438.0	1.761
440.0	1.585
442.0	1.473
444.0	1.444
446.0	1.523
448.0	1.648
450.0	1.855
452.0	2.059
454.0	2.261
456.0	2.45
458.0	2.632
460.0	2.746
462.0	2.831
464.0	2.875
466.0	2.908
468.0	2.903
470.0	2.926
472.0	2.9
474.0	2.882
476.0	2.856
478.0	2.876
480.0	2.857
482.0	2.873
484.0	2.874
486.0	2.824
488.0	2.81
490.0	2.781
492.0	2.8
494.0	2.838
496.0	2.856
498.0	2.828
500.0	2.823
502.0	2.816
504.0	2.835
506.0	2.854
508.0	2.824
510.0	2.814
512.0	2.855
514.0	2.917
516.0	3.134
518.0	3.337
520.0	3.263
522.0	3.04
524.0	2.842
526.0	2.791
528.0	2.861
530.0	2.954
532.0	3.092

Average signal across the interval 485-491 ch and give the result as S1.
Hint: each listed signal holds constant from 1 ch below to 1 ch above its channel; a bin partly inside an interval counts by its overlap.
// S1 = 2.81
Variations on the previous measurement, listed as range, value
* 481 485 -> 2.87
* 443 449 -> 1.54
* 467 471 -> 2.91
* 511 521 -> 3.1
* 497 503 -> 2.82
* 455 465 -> 2.71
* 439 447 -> 1.51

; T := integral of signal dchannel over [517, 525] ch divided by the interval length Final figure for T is 3.12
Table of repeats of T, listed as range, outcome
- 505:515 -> 2.85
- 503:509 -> 2.84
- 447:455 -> 1.96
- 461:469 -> 2.88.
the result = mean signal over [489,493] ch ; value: 2.79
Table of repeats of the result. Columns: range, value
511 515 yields 2.89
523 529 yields 2.83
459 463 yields 2.79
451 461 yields 2.43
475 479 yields 2.87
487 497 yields 2.82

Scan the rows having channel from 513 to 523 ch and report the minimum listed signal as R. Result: 2.917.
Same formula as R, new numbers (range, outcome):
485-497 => 2.781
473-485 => 2.856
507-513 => 2.814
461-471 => 2.831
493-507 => 2.816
